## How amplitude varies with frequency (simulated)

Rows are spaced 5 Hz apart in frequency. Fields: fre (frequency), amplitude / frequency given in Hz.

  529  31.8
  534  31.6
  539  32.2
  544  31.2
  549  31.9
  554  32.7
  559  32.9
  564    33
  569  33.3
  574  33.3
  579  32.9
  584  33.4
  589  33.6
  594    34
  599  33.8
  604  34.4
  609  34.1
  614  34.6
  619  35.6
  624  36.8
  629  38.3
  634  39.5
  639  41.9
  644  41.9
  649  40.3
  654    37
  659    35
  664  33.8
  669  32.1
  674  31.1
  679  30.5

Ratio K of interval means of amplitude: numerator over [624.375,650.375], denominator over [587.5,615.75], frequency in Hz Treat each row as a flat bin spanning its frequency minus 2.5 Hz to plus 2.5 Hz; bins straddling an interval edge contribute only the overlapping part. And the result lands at 1.2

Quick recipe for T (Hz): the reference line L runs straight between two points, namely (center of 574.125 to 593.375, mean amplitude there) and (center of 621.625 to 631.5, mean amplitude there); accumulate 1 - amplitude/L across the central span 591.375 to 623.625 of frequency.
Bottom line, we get 1.0 Hz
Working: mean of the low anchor 33.4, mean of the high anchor 37.6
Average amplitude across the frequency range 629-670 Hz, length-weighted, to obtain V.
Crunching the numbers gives 37.9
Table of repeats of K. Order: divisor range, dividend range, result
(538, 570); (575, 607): 1.04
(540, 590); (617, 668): 1.16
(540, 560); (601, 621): 1.08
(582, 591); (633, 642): 1.22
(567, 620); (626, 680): 1.08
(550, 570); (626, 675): 1.13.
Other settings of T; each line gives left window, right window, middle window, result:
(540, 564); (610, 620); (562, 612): 0.17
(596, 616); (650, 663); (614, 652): -3.81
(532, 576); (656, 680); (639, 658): -4.05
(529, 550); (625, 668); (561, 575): 0.11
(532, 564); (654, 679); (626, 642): -3.40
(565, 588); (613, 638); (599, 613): 0.60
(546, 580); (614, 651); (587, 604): 0.84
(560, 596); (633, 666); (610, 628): 0.27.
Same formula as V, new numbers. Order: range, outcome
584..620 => 34.2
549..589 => 33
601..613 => 34.3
